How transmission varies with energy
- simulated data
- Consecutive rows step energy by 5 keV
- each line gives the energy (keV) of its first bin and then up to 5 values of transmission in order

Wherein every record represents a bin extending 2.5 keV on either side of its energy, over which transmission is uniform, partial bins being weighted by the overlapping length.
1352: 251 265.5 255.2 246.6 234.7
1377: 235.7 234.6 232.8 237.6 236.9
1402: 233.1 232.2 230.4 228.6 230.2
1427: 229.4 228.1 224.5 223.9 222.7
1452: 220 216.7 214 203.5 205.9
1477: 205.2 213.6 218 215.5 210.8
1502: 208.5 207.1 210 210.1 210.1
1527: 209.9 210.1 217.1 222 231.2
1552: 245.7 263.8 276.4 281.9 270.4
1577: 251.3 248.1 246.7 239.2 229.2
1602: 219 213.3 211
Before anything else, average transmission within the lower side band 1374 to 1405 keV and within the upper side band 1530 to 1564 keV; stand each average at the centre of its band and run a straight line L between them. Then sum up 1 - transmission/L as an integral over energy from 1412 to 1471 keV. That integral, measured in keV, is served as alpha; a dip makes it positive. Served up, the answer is 3.5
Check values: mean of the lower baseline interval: 235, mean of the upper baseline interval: 238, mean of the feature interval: 222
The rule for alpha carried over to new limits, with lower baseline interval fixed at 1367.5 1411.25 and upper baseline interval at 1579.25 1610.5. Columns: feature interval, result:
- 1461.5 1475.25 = 1.6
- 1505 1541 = 3.4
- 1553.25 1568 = -2.4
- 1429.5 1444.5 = 0.6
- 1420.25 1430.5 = 0.2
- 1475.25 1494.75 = 1.7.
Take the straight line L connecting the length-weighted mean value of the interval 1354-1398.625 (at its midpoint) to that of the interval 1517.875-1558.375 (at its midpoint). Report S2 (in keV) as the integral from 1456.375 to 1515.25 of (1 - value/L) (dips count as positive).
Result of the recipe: 5.1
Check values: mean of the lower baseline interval 242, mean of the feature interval 211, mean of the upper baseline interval 225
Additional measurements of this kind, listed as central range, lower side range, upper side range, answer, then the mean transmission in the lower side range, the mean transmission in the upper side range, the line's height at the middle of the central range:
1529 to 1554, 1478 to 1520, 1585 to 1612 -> -0.71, 211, 227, 218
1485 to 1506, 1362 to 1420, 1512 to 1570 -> 1.94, 236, 234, 234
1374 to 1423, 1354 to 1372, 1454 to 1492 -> 1.22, 253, 211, 239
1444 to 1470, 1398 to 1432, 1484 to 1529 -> 0.75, 231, 211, 222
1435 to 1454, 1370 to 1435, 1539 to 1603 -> 1.10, 233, 249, 237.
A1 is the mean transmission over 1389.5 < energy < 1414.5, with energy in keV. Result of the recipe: 234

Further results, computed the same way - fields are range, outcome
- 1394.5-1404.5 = 235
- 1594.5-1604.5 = 224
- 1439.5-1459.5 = 221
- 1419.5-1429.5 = 230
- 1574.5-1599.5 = 243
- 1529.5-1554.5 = 225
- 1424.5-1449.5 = 226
